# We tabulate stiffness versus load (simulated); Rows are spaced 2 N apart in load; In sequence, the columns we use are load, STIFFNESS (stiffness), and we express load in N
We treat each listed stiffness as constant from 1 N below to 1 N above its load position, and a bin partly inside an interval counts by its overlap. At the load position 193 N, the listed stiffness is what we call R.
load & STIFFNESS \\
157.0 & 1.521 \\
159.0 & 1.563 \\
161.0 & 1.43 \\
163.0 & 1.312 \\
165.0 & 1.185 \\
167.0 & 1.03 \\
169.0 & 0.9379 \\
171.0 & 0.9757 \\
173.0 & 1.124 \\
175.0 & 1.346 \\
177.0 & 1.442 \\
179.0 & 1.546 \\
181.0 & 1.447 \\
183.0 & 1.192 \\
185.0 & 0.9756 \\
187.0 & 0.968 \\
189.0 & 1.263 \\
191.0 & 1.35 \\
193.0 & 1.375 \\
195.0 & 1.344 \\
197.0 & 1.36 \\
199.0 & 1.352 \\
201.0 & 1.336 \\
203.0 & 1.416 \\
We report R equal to 1.375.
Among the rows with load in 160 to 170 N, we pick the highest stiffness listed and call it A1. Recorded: 1.43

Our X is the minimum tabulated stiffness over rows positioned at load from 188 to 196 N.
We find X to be 1.263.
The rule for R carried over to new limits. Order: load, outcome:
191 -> 1.35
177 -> 1.442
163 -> 1.312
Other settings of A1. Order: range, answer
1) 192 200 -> 1.375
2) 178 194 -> 1.546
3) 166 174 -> 1.124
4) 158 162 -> 1.563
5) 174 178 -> 1.442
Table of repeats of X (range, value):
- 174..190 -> 0.968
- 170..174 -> 0.9757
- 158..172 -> 0.9379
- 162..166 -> 1.185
